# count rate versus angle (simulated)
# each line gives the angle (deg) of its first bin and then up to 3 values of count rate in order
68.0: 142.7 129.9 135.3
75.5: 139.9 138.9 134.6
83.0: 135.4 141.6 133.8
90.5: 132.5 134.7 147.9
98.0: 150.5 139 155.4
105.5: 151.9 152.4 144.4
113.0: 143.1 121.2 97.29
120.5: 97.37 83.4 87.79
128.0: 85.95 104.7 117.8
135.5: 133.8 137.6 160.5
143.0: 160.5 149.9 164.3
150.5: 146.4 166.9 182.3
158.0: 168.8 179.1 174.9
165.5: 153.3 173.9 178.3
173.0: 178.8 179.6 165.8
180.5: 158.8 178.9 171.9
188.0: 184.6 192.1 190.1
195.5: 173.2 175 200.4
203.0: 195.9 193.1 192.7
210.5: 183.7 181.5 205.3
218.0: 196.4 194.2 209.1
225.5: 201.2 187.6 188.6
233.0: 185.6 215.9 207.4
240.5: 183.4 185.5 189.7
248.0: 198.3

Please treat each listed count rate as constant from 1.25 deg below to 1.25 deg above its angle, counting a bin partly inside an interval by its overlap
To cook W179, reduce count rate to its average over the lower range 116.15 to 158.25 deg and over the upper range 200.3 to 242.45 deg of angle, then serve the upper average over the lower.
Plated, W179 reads 1.49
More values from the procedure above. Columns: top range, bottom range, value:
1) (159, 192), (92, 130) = 1.39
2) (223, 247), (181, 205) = 1.06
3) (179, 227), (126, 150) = 1.41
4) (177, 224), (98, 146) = 1.46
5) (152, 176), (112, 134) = 1.67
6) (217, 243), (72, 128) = 1.50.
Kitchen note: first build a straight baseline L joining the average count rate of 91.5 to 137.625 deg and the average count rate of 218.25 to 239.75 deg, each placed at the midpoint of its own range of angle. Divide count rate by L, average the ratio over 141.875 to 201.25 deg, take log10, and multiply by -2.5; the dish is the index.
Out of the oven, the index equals -0.073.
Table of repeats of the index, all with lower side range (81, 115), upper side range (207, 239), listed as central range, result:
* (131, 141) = 0.192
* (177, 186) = 0.060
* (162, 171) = 0.017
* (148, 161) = -0.006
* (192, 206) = -0.011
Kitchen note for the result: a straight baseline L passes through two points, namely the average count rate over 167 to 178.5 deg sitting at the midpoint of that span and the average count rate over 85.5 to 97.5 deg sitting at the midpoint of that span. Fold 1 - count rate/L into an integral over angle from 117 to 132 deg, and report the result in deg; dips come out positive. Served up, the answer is 5.92 deg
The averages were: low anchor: 139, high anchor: 176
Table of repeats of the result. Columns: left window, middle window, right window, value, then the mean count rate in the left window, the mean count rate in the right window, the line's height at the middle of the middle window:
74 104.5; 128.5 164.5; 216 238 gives 2.8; 140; 198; 164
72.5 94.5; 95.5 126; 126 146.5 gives 1.0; 136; 130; 133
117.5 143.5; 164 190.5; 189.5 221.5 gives -1.9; 114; 190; 162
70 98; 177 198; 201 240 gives 0.6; 138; 196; 182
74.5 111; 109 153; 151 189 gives 8.5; 142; 172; 157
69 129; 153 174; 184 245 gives -1.2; 130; 191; 164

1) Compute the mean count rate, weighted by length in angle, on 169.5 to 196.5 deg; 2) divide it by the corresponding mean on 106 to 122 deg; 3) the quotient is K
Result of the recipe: 1.40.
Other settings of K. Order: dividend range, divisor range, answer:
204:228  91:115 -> 1.34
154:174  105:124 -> 1.41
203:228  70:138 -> 1.51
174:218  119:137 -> 1.80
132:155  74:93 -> 1.10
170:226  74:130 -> 1.44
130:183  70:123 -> 1.19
